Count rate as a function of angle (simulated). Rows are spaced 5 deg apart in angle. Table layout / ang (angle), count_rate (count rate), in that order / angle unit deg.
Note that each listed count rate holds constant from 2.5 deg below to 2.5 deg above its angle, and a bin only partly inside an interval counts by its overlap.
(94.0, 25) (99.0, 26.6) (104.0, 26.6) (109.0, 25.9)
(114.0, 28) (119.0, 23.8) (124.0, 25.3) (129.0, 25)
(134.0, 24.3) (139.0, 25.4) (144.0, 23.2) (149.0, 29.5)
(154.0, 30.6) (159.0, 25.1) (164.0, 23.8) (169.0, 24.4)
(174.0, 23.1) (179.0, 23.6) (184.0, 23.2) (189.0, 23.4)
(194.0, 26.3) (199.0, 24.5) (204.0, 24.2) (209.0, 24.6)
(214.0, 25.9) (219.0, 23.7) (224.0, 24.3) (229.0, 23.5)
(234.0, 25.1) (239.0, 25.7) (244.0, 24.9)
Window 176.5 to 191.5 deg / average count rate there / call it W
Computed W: 23.4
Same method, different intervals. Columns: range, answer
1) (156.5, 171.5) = 24.4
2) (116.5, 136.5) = 24.6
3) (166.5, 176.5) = 23.8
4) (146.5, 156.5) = 30.1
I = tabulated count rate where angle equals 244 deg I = 24.9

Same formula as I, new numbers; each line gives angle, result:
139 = 25.4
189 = 23.4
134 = 24.3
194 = 26.3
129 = 25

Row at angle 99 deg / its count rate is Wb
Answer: 26.6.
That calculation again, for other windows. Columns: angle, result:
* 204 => 24.2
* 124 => 25.3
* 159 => 25.1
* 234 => 25.1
